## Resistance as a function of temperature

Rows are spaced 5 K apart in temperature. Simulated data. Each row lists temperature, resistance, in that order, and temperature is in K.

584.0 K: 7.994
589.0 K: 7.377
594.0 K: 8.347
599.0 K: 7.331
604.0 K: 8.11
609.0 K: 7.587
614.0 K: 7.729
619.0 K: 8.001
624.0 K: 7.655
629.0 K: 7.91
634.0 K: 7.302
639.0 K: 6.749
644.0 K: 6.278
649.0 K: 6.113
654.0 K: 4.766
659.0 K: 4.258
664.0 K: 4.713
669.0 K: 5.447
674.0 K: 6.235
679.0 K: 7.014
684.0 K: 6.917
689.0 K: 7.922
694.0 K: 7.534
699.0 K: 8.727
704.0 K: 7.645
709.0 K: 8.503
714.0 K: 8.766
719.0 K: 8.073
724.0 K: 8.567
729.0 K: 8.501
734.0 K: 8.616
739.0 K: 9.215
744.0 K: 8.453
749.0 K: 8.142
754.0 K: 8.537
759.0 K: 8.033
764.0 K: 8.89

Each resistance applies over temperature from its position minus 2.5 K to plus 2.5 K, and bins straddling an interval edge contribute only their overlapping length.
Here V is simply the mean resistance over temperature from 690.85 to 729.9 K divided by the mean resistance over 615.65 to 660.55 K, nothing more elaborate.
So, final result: 1.25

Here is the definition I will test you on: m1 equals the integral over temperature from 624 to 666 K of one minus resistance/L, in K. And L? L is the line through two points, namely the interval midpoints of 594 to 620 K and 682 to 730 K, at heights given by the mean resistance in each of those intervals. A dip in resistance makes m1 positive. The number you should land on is 9.5 K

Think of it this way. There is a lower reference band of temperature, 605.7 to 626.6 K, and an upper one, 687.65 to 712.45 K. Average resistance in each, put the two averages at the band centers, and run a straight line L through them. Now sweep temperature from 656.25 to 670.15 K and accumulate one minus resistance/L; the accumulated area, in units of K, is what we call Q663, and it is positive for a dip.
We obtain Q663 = 5.6 K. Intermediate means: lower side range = 7.76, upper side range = 8.1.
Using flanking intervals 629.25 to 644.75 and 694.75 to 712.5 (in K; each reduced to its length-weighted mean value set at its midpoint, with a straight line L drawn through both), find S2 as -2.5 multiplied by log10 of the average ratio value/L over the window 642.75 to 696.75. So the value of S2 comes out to 0.24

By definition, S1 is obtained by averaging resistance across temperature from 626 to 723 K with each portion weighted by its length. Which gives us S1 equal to 6.92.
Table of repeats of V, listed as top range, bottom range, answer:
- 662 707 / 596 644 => 0.92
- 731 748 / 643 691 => 1.47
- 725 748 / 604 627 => 1.11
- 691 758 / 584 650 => 1.12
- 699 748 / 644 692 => 1.42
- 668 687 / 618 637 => 0.85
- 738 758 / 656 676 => 1.66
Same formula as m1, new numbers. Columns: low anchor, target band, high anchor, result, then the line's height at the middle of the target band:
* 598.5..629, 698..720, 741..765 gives -0.4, 8.2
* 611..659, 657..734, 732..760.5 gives 4.6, 7.74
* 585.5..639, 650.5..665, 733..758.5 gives 6.0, 7.98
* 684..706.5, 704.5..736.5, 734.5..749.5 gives -0.6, 8.29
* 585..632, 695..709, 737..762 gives 0.1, 8.24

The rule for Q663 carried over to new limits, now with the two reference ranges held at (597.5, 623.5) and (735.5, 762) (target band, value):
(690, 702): 0.19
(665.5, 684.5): 4.32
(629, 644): 1.61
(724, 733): -0.17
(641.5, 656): 4.02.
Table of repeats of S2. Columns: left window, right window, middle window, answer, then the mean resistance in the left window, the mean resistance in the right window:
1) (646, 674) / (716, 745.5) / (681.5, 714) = -0.14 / 5.19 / 8.58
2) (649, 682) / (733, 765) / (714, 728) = -0.12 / 5.48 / 8.54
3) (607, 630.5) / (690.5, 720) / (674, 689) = 0.16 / 7.77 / 8.21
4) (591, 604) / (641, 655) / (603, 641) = -0.11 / 7.87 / 5.86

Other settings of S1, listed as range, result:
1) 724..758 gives 8.55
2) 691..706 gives 7.98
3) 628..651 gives 6.82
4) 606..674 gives 6.5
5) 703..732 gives 8.38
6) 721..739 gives 8.64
